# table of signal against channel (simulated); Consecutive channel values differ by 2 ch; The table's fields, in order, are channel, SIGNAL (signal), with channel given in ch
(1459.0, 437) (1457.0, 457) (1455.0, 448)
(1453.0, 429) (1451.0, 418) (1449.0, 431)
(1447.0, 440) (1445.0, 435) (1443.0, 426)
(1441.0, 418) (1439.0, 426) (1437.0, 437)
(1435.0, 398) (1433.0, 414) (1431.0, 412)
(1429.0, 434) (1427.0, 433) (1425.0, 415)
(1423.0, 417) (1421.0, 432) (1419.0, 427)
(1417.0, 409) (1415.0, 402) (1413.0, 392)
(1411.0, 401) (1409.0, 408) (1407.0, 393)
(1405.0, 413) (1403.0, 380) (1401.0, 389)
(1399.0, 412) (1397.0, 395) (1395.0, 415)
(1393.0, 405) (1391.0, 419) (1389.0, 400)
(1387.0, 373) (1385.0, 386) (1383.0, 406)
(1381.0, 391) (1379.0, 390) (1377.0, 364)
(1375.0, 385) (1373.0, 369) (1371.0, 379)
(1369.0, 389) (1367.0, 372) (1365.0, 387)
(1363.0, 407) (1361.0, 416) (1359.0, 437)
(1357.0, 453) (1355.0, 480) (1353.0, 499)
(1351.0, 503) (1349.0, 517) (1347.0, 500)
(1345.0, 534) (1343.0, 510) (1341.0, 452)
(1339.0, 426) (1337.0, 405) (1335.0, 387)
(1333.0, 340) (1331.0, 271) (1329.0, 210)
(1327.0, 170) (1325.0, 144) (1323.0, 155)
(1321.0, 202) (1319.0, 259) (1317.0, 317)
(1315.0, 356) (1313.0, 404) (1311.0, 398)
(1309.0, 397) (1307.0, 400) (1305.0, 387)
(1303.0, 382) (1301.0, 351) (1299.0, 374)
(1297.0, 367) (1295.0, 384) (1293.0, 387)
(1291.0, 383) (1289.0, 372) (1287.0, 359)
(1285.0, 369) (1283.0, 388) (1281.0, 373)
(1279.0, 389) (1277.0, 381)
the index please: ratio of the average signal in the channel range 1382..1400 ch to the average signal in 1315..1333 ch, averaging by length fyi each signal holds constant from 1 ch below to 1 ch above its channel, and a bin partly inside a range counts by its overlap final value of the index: 1.7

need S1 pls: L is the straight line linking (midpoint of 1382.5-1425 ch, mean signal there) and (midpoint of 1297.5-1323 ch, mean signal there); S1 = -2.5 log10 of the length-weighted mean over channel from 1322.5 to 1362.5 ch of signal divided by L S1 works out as -0.077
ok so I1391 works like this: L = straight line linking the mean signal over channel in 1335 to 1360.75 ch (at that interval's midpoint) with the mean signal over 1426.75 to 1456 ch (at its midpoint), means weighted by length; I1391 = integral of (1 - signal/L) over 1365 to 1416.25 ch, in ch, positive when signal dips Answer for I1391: 6.5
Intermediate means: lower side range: 471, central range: 393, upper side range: 426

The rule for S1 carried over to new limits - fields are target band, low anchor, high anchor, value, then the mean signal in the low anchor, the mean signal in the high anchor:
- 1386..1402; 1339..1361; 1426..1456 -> 0.14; 482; 427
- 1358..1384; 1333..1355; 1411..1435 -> 0.15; 468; 416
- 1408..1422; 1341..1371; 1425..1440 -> 0.05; 455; 422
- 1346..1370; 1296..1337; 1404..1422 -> -0.25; 316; 409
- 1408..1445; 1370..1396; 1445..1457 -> 0.01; 391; 435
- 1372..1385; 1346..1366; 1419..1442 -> 0.17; 460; 422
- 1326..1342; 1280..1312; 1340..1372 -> 0.27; 379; 452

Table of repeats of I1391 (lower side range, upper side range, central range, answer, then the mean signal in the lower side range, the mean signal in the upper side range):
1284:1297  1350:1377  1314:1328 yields 5.8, 375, 419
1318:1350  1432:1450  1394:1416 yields -0.2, 343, 425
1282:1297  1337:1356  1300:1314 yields 0.8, 377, 487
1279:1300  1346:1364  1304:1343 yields 9.1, 376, 468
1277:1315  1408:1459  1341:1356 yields -4.0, 381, 423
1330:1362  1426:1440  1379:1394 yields 1.3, 446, 422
